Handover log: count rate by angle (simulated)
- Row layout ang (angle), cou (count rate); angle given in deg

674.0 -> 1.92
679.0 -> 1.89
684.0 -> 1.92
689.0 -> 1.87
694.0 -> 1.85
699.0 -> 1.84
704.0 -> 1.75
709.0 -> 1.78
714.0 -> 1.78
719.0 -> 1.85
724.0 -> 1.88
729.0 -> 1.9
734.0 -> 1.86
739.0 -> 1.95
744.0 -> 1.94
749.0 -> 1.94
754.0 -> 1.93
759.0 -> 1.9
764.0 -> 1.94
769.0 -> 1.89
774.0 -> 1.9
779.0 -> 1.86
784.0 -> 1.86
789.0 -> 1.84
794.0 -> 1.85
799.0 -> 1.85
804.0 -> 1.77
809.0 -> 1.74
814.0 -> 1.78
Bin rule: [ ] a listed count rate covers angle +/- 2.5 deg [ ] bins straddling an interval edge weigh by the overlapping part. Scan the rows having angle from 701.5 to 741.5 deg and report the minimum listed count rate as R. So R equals 1.75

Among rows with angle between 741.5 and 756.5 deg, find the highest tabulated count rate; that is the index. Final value 1.94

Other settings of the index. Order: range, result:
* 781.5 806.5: 1.86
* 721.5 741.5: 1.95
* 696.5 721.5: 1.85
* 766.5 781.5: 1.9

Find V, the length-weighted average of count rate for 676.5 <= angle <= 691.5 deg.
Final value 1.89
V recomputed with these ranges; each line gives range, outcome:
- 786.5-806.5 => 1.83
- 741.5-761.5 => 1.93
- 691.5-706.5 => 1.81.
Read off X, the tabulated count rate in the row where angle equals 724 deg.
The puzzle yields 1.88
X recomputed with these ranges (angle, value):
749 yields 1.94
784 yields 1.86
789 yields 1.84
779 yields 1.86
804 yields 1.77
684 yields 1.92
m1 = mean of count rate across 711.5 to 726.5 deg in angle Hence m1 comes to 1.84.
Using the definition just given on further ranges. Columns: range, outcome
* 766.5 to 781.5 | 1.88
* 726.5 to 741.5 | 1.9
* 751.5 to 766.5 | 1.92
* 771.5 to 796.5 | 1.86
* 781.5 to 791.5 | 1.85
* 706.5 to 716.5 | 1.78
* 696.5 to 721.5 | 1.8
